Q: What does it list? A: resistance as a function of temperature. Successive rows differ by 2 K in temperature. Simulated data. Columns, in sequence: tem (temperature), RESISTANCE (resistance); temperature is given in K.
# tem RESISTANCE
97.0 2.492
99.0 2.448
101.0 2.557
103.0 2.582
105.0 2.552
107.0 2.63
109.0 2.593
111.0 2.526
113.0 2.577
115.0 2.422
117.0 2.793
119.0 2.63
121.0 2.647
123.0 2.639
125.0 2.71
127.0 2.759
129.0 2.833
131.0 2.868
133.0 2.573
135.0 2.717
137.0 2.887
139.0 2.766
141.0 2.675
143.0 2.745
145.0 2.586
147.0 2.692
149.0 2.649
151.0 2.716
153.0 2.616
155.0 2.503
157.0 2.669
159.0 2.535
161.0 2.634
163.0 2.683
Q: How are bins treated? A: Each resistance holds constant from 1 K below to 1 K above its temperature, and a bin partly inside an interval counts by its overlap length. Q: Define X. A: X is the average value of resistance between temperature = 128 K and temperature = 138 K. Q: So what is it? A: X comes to 2.78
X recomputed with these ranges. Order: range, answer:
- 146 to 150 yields 2.67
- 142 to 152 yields 2.68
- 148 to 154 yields 2.66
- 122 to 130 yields 2.74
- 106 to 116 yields 2.55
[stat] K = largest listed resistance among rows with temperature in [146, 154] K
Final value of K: 2.716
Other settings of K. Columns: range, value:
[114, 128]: 2.793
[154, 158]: 2.669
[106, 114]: 2.63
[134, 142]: 2.887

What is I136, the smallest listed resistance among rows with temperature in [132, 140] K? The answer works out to 2.573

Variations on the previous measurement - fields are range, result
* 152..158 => 2.503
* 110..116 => 2.422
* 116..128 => 2.63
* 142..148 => 2.586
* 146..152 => 2.649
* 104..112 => 2.526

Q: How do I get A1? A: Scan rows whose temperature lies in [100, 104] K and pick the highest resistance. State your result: 2.582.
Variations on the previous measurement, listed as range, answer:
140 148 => 2.745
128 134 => 2.868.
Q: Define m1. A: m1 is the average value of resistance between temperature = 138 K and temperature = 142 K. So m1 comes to 2.72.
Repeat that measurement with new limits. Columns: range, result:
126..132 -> 2.82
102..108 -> 2.59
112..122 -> 2.61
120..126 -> 2.67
